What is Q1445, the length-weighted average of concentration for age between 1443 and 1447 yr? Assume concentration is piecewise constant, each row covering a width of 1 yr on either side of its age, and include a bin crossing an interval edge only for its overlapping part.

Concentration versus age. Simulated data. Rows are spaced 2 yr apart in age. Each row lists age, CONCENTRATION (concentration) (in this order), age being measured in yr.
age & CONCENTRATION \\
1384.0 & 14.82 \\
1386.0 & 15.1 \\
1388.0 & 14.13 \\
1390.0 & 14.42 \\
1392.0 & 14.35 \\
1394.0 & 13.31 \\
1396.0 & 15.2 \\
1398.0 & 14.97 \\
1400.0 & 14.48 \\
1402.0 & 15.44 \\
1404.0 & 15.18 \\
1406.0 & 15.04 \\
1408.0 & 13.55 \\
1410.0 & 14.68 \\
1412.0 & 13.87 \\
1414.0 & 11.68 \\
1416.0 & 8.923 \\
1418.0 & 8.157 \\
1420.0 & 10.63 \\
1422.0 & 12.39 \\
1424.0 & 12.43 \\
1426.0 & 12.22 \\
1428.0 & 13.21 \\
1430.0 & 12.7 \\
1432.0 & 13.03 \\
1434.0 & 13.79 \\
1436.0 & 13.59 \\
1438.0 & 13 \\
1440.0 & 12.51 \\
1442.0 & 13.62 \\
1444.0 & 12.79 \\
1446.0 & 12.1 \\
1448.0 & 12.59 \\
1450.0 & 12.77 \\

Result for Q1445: 12.4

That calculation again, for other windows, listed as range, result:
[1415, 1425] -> 10.5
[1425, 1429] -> 12.7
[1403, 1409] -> 14.6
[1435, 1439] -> 13.3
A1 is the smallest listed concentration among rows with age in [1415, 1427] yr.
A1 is 8.157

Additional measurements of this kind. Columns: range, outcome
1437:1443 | 12.51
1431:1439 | 13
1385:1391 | 14.13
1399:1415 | 11.68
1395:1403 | 14.48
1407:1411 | 13.55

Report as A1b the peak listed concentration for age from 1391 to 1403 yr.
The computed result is 15.44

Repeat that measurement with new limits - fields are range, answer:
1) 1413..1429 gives 13.21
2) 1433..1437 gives 13.79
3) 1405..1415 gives 15.04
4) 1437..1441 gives 13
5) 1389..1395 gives 14.42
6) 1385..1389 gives 15.1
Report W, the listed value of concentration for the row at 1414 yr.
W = 11.68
